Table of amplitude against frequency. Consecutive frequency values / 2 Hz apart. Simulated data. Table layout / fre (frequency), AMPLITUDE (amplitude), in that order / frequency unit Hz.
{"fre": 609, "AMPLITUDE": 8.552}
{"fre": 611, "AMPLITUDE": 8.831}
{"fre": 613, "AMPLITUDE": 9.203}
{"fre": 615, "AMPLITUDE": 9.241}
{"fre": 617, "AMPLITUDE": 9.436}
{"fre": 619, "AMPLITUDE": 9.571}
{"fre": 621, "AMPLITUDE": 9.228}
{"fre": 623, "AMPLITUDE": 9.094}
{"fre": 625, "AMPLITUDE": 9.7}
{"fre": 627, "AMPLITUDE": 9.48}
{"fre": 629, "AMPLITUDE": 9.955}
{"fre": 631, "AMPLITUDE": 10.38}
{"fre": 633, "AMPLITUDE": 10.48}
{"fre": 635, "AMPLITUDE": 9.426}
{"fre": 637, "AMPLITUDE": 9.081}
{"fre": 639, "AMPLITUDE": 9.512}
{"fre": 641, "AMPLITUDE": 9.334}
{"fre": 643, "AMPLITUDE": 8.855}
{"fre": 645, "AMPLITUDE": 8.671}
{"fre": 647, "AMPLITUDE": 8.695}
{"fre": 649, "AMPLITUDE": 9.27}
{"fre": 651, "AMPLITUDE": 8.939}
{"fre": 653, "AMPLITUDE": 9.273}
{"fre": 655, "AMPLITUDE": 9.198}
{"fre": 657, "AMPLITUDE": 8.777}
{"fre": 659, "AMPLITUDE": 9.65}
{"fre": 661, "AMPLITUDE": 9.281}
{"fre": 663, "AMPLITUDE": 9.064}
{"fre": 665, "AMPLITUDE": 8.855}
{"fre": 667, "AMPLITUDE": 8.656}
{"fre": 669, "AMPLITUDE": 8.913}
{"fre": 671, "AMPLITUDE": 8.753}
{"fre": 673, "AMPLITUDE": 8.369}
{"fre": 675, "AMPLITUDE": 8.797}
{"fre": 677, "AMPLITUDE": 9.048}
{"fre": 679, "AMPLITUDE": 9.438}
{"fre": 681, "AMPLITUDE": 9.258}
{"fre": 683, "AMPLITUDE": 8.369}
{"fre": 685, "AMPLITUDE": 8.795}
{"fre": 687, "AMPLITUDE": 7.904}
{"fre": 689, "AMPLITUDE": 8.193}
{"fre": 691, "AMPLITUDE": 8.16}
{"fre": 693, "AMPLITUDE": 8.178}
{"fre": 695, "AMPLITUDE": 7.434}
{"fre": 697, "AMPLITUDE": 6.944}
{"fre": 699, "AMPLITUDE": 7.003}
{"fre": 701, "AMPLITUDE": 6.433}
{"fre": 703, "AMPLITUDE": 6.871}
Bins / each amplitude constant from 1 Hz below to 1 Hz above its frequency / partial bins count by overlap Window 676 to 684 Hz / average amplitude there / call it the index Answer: 9.03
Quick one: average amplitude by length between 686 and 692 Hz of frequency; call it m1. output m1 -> 8.09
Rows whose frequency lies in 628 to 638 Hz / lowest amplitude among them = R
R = 9.081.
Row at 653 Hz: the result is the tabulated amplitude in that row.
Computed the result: 9.273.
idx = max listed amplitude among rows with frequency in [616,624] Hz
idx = 9.571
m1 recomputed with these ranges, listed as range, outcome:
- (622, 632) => 9.72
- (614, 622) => 9.37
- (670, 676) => 8.64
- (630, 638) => 9.84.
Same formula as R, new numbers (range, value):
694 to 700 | 6.944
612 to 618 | 9.203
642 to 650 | 8.671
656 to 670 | 8.656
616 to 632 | 9.094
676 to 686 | 8.369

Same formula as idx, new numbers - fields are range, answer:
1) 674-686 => 9.438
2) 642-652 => 9.27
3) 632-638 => 10.48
